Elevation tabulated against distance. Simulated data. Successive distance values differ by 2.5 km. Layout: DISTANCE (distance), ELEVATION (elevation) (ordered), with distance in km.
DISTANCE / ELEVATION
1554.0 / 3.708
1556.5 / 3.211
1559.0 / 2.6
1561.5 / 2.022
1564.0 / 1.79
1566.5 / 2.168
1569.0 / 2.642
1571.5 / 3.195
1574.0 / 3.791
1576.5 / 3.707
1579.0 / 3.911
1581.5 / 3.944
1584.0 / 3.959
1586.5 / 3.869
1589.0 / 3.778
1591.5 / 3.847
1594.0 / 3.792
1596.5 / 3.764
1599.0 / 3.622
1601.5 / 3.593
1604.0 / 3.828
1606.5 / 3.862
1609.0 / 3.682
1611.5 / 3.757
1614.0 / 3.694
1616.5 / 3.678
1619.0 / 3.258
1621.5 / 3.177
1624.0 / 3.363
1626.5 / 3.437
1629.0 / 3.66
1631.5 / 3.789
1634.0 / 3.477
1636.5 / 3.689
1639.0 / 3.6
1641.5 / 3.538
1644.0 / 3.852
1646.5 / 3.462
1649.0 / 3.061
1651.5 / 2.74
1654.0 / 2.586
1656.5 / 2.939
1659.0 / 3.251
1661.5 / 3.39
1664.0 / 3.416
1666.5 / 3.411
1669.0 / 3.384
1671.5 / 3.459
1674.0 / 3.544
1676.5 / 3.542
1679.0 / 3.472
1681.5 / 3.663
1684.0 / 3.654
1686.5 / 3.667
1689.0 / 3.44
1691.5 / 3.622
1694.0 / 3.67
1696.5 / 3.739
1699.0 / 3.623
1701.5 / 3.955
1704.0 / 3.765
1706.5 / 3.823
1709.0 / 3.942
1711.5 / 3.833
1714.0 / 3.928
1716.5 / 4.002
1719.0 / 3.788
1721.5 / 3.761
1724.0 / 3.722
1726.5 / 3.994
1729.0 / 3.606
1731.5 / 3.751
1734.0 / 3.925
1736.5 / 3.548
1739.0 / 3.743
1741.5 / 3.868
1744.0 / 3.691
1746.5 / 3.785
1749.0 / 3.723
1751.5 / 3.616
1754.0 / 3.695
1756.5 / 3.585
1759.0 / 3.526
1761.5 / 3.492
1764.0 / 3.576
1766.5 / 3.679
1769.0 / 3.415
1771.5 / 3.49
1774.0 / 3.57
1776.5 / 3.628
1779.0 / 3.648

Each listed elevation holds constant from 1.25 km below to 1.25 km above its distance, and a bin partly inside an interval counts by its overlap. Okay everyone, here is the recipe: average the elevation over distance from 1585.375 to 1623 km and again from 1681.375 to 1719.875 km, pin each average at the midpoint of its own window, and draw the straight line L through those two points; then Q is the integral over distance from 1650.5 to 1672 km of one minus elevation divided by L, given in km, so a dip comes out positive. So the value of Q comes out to 3.2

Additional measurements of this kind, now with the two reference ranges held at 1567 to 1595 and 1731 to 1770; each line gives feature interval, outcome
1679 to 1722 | -1.1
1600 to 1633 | 0.4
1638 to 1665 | 2.9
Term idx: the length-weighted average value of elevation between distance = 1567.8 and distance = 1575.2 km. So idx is 3.21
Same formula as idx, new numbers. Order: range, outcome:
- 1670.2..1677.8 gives 3.51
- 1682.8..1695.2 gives 3.61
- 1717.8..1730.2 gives 3.77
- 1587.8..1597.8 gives 3.79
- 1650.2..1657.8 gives 2.76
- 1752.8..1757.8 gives 3.64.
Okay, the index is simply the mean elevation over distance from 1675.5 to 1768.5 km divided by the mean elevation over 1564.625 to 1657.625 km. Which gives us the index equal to 1.06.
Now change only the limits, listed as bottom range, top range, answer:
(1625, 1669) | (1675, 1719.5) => 1.11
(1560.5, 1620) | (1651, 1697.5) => 0.98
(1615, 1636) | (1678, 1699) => 1.04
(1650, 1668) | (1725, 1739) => 1.21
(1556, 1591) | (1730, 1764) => 1.15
